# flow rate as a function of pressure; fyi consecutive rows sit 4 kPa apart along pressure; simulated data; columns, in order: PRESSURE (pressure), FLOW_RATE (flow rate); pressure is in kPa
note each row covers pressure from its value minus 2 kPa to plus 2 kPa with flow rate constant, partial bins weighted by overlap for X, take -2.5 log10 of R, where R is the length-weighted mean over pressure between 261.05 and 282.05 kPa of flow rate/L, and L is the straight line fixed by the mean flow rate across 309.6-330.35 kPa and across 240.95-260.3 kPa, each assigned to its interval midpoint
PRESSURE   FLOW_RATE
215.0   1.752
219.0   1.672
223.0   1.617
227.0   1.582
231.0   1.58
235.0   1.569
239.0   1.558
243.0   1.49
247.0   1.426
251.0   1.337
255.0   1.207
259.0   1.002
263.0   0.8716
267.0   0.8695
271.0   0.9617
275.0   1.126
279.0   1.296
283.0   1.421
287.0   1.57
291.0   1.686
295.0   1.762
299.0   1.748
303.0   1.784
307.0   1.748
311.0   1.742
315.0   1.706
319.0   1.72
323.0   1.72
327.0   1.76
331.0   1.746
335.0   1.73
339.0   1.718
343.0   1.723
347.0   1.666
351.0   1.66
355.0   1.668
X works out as 0.35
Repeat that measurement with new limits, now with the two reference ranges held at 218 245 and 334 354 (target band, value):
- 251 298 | 0.27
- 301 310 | -0.07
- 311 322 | -0.03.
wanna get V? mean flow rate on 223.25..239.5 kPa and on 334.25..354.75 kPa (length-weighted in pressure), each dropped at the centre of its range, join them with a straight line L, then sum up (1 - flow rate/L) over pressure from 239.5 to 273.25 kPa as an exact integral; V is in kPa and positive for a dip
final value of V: 9.2 kPa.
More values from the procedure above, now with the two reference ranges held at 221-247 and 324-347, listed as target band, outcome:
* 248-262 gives 3.63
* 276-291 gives 1.81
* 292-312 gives -0.99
